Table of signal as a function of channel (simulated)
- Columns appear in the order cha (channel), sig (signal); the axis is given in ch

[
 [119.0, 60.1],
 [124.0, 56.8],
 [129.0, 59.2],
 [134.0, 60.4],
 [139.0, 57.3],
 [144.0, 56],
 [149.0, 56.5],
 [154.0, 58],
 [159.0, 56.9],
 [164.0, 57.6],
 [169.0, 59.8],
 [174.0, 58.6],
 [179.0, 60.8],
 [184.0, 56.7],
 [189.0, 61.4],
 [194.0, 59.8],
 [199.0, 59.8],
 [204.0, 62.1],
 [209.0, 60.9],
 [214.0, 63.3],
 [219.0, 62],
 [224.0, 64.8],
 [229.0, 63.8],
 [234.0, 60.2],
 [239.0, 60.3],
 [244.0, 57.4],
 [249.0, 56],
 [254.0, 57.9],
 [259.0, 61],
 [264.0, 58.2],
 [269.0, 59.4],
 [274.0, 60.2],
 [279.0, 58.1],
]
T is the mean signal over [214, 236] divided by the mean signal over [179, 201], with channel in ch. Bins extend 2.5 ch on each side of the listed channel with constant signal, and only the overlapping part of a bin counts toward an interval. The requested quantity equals 1.1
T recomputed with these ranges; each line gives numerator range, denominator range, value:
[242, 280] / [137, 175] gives 1.02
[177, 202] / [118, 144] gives 1.02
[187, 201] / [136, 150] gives 1.06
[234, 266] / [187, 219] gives 0.96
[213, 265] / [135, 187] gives 1.04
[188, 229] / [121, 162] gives 1.07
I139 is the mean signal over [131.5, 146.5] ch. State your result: 57.9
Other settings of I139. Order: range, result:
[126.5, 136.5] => 59.8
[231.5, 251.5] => 58.5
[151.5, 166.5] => 57.5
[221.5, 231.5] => 64.3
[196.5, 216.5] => 61.5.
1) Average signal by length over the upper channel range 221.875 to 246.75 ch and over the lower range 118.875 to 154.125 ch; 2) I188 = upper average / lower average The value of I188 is 1.1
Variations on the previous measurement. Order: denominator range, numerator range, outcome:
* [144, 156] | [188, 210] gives 1.07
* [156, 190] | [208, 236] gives 1.07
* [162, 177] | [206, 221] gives 1.06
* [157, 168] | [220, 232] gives 1.11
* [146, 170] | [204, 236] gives 1.09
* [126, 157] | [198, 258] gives 1.05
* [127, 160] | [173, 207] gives 1.04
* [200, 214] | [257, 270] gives 0.97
